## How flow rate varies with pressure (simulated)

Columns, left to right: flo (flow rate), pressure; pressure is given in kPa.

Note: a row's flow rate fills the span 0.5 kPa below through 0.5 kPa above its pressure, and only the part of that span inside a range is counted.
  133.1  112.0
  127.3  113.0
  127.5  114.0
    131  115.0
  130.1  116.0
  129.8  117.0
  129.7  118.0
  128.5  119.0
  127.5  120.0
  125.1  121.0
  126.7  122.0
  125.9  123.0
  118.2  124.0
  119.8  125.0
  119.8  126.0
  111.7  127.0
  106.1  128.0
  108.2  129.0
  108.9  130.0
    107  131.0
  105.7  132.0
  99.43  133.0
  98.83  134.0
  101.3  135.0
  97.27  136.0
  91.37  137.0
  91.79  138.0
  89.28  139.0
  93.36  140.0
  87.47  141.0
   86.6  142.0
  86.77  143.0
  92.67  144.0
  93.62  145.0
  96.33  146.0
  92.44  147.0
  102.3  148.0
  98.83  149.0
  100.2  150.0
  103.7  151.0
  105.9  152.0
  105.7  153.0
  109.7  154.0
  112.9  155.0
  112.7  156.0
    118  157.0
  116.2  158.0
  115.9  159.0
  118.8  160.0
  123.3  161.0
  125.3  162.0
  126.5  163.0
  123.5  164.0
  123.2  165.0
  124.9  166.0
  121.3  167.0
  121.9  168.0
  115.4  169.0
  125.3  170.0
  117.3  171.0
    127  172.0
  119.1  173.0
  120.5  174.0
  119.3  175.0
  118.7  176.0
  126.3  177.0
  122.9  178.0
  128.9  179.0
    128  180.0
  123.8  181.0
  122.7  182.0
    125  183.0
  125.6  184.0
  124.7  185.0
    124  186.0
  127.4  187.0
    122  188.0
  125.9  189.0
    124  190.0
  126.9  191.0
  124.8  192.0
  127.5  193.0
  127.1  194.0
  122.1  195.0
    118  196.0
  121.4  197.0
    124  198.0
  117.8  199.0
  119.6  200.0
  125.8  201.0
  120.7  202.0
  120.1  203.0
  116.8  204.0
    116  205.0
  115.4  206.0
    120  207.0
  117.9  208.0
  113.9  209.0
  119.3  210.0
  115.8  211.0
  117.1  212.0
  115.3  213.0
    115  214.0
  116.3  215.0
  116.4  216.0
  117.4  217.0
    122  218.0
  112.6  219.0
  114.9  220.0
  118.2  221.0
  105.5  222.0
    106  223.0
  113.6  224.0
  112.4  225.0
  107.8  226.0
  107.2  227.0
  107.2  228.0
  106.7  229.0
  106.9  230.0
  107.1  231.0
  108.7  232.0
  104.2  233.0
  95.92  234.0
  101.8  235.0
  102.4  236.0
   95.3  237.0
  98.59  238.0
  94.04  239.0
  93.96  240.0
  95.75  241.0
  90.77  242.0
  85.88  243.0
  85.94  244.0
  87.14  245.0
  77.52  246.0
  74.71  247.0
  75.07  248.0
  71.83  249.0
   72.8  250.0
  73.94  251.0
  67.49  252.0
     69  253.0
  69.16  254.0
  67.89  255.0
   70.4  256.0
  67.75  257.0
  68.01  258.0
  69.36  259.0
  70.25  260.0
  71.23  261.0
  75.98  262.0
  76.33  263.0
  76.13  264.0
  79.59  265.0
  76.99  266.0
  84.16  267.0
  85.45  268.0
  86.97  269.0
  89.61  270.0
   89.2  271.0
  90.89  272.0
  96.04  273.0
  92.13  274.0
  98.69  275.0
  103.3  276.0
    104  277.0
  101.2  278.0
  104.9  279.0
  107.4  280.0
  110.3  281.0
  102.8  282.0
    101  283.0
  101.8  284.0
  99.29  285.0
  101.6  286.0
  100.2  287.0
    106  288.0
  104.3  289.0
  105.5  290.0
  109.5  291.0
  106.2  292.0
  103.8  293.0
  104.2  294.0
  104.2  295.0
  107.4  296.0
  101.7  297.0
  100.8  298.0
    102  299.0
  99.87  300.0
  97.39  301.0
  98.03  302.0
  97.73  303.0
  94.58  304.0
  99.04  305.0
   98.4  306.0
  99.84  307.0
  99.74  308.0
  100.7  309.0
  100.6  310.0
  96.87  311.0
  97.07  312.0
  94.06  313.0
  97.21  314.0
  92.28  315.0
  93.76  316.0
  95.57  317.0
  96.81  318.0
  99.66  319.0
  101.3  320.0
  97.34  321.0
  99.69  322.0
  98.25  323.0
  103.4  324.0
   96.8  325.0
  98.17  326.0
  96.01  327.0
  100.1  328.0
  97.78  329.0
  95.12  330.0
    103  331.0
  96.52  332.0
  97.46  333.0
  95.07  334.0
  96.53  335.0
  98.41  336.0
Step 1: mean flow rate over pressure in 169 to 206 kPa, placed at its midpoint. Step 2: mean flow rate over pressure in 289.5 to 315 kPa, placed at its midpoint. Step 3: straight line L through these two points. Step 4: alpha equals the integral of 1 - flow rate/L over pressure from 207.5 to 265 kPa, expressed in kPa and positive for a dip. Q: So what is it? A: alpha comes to 9.5 kPa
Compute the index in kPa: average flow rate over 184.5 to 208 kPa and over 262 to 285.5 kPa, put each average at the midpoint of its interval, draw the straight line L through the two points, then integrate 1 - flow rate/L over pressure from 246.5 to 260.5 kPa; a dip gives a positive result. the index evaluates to 4.2 kPa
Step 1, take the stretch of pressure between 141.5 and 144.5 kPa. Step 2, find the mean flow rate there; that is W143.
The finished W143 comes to 88.7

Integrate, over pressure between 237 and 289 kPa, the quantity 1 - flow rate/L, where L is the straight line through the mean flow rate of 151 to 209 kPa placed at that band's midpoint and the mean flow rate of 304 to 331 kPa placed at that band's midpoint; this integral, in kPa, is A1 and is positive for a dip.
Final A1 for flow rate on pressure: 9.7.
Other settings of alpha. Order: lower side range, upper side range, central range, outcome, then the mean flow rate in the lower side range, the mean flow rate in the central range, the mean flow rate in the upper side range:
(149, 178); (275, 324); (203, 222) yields -0.84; 118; 116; 101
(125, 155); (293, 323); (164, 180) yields -3.57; 100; 122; 99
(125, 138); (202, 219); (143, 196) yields -3.22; 105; 118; 117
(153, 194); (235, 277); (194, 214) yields -2.13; 122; 119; 82.6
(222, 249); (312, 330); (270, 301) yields -1.36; 97.5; 102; 97.5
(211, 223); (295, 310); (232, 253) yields 4.44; 115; 87.3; 100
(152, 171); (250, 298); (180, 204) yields -2.72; 119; 123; 90.4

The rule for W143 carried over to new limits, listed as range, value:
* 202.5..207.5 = 118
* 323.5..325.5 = 100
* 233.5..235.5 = 98.9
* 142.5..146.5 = 92.3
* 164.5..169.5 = 121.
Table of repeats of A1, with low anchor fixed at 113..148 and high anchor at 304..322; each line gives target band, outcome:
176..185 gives -1.7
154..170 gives -2.0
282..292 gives -0.4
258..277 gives 3.1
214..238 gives -1.4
